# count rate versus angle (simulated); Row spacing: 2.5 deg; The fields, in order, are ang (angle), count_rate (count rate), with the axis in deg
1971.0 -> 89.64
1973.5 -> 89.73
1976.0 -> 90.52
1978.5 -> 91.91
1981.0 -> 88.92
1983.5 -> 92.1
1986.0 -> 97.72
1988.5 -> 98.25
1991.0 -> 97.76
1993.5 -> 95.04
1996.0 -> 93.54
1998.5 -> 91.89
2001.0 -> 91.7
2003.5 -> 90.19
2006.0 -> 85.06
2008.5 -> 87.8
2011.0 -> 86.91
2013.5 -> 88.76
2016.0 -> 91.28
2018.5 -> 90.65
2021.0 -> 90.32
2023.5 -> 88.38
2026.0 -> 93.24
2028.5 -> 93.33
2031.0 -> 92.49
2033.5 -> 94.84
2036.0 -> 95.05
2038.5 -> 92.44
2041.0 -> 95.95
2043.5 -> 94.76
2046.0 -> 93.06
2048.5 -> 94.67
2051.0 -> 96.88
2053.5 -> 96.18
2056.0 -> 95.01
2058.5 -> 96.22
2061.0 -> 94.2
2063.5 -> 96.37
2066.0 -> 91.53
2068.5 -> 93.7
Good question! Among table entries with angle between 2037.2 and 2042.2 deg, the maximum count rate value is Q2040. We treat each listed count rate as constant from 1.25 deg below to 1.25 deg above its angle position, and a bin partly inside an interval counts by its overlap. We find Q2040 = 95.95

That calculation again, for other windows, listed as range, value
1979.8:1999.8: 98.25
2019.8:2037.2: 95.05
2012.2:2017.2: 91.28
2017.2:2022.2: 90.65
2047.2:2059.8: 96.88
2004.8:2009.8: 87.8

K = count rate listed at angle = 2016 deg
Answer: 91.28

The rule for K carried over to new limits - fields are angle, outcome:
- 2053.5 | 96.18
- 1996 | 93.54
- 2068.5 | 93.7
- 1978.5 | 91.91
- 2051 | 96.88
